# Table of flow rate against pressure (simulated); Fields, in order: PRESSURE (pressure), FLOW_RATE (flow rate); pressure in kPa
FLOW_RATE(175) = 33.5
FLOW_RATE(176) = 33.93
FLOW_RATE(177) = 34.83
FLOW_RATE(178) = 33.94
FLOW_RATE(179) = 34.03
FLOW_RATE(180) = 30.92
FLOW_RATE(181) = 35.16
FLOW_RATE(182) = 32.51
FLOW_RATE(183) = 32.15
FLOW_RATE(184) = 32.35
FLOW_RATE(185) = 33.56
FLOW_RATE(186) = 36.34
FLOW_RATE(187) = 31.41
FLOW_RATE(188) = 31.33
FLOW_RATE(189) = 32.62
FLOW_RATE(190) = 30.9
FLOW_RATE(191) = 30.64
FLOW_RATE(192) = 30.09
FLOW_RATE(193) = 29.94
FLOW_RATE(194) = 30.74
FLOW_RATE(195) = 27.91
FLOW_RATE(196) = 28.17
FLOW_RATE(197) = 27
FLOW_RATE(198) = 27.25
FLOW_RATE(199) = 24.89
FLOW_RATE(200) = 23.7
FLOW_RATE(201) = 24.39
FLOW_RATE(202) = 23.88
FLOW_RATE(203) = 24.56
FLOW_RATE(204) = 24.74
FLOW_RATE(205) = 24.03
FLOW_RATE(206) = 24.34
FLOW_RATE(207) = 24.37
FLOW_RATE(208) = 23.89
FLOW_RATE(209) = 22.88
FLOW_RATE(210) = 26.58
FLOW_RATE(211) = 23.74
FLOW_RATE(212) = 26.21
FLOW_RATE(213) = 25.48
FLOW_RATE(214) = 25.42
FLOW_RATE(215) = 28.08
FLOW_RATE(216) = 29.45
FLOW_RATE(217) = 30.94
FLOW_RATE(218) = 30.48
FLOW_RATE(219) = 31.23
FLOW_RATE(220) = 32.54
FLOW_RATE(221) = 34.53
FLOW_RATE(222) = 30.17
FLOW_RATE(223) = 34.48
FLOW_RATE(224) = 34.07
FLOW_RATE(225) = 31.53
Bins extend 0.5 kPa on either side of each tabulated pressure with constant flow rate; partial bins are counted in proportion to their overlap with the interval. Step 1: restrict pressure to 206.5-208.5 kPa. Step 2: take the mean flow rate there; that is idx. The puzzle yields 24.1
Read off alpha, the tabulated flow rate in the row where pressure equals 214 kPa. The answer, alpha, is 25.42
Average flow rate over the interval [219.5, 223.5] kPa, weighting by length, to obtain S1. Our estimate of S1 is 32.9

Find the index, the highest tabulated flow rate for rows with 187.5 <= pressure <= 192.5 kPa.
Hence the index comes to 32.62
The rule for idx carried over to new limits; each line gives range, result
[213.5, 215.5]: 26.8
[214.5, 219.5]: 30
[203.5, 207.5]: 24.4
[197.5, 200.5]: 25.3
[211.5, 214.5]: 25.7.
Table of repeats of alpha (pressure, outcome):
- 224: 34.07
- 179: 34.03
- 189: 32.62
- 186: 36.34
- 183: 32.15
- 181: 35.16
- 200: 23.7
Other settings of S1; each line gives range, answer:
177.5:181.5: 33.5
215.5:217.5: 30.2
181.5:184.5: 32.3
